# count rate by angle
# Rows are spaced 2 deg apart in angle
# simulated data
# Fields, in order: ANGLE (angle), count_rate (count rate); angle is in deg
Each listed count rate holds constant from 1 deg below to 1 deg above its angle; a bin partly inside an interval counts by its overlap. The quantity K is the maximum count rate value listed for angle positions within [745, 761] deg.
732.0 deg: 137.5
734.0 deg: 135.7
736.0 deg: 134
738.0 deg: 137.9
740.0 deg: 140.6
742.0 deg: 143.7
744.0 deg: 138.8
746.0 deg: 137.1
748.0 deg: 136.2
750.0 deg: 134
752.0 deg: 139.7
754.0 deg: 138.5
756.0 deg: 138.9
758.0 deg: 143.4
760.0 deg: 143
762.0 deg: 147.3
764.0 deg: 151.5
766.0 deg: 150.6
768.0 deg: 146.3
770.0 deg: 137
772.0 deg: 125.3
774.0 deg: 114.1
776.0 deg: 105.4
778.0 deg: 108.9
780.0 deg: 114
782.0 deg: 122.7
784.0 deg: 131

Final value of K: 143.4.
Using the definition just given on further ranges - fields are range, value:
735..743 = 143.7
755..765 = 151.5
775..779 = 108.9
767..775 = 146.3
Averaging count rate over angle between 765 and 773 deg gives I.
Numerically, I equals 140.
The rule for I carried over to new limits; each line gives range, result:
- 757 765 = 146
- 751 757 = 139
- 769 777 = 120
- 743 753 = 137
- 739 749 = 139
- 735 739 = 136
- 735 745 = 139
